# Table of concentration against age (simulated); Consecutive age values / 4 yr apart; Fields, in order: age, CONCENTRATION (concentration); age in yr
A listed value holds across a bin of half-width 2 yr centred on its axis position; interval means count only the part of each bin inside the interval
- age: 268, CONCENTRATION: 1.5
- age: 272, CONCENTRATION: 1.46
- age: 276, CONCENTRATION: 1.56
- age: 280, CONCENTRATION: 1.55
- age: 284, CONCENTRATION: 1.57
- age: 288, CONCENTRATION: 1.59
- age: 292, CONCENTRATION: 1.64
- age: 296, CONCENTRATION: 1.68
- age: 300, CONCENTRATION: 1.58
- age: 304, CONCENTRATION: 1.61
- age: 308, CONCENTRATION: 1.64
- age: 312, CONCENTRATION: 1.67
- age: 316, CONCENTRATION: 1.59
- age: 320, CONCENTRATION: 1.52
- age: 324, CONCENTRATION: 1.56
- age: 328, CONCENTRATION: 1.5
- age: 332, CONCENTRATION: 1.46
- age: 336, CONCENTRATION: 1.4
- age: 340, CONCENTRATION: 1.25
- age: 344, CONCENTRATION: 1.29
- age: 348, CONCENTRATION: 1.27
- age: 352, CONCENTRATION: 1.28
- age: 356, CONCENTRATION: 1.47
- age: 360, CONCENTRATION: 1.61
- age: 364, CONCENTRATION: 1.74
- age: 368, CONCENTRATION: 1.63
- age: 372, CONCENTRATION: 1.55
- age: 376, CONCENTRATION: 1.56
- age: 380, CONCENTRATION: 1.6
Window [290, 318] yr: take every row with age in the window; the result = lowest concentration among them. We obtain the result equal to 1.58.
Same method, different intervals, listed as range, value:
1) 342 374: 1.27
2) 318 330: 1.5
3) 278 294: 1.55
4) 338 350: 1.25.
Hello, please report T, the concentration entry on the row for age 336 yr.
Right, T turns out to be 1.4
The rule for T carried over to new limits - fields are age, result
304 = 1.61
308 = 1.64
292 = 1.64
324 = 1.56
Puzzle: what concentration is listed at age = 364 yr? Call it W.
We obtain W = 1.74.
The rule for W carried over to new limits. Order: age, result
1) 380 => 1.6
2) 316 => 1.59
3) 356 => 1.47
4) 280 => 1.55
